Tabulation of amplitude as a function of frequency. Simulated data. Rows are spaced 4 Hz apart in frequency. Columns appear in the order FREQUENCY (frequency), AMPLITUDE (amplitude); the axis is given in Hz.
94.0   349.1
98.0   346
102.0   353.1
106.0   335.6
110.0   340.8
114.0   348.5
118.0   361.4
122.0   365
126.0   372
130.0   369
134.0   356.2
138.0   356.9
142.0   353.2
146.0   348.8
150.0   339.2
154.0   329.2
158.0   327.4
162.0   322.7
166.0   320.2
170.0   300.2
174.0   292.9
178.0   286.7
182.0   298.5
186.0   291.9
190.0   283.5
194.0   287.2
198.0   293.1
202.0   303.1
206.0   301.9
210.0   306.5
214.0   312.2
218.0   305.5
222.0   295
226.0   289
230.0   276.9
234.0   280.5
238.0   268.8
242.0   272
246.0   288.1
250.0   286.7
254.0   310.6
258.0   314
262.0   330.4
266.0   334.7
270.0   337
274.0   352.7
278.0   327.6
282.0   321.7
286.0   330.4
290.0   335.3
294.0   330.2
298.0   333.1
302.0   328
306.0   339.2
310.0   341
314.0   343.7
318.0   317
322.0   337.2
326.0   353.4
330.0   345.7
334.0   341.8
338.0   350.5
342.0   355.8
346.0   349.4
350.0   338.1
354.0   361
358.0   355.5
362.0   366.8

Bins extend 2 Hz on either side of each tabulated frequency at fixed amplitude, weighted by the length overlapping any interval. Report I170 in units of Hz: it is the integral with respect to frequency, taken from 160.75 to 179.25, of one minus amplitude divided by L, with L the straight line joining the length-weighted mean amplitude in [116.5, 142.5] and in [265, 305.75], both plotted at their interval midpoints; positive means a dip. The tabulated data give 2.6 Hz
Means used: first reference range 362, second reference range 333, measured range 305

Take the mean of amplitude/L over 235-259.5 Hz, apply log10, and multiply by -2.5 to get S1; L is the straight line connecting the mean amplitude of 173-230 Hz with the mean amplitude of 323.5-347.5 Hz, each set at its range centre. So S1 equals 0.09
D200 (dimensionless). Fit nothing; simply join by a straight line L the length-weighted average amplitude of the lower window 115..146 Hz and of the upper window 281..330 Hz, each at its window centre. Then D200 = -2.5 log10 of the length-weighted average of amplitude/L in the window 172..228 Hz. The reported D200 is 0.18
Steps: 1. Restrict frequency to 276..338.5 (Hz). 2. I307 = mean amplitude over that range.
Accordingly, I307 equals 336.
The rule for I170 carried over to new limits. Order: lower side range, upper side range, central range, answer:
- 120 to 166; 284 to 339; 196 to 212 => 2.0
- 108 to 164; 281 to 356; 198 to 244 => 7.1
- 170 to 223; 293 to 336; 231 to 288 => 1.5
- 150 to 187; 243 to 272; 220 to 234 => 1.2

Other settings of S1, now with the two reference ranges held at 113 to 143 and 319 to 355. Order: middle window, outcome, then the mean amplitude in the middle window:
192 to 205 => 0.204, 295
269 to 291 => 0.053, 334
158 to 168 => 0.115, 323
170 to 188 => 0.215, 293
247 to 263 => 0.147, 308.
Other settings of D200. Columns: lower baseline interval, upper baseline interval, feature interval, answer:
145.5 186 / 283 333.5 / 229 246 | 0.18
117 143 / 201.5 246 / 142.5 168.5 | 0.04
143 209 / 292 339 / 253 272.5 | 0.00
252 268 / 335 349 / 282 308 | 0.01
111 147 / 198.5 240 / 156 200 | 0.08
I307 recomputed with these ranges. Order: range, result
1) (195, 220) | 303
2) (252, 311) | 331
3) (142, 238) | 304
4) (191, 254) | 292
